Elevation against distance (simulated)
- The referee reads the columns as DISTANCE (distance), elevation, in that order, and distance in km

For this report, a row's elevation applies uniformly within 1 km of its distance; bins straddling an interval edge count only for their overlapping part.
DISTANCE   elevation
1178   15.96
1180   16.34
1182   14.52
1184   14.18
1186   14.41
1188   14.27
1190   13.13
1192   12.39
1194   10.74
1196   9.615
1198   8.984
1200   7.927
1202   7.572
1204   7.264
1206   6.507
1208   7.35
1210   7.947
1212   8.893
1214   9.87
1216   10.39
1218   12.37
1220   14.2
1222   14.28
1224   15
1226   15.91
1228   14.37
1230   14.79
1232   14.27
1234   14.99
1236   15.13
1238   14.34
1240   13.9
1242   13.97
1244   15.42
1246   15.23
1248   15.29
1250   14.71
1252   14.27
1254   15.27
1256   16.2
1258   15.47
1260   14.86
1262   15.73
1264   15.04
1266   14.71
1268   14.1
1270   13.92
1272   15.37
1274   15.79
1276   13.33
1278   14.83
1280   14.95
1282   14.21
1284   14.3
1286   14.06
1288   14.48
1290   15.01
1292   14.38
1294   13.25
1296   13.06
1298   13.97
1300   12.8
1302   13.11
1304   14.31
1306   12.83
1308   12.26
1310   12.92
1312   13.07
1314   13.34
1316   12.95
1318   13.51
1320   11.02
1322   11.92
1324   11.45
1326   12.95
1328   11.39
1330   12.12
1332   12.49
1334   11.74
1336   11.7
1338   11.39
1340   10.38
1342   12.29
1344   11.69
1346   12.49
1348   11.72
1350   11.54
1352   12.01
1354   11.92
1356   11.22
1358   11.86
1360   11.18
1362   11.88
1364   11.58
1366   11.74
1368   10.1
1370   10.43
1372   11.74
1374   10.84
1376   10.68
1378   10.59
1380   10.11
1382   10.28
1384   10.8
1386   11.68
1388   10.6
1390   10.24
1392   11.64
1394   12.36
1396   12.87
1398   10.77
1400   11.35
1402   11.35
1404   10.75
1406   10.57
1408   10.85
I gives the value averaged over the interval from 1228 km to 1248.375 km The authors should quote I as 14.7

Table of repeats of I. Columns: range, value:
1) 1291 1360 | 12.4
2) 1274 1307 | 14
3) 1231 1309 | 14.4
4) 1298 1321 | 13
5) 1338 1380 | 11.4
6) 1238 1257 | 14.9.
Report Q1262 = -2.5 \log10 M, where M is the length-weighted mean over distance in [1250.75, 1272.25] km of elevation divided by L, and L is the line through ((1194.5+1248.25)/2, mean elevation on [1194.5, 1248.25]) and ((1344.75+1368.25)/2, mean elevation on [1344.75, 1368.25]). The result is -0.250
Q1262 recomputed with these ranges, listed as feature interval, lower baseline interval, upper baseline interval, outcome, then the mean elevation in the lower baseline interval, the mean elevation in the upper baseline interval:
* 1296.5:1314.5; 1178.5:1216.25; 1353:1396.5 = -0.20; 10.7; 11.2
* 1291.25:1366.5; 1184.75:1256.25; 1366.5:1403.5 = -0.07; 12.5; 11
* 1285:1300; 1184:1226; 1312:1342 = -0.19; 10.9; 12.1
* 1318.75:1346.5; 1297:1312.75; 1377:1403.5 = 0.06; 13.2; 11.1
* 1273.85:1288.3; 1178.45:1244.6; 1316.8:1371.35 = -0.20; 12.3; 11.7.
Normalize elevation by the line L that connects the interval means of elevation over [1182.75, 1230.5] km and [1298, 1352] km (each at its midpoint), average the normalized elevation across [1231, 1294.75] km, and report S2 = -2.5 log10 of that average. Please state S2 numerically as -0.24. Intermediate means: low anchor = 11.3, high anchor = 12.3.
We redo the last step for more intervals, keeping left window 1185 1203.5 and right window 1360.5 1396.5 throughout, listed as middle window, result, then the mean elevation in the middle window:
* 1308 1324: -0.14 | 12.6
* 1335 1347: -0.06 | 11.7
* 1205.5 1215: 0.31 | 8.2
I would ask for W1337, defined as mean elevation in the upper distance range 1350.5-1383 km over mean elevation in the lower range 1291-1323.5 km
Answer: 0.86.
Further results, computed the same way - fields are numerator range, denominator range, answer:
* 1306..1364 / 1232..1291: 0.81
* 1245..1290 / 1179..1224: 1.33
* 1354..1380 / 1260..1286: 0.76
